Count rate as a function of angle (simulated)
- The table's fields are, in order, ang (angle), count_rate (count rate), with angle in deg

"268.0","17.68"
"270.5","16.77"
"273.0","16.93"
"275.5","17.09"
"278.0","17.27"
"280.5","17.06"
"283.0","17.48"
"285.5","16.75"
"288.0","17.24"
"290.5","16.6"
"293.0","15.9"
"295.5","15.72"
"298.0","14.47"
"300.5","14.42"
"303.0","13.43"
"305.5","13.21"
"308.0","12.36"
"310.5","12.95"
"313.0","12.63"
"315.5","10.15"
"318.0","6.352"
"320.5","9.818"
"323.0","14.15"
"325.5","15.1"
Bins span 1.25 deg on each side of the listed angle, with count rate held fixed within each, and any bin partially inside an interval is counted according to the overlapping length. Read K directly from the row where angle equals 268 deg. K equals 17.68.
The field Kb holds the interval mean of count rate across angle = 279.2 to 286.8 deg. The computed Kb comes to 17.1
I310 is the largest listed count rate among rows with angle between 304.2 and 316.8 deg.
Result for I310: 13.21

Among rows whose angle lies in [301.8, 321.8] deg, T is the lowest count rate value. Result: 6.352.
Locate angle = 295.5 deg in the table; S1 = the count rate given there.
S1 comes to 15.72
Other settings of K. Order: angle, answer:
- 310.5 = 12.95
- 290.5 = 16.6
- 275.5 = 17.09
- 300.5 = 14.42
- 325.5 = 15.1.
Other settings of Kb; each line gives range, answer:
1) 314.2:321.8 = 8.83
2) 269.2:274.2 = 16.9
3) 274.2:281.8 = 17.1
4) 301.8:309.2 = 13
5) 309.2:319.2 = 10.6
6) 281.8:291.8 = 17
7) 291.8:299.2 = 15.4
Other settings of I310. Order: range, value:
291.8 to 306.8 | 15.9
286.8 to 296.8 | 17.24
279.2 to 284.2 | 17.48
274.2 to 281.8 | 17.27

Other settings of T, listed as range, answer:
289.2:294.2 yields 15.9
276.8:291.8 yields 16.6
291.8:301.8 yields 14.42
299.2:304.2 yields 13.43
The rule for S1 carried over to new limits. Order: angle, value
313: 12.63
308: 12.36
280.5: 17.06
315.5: 10.15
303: 13.43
